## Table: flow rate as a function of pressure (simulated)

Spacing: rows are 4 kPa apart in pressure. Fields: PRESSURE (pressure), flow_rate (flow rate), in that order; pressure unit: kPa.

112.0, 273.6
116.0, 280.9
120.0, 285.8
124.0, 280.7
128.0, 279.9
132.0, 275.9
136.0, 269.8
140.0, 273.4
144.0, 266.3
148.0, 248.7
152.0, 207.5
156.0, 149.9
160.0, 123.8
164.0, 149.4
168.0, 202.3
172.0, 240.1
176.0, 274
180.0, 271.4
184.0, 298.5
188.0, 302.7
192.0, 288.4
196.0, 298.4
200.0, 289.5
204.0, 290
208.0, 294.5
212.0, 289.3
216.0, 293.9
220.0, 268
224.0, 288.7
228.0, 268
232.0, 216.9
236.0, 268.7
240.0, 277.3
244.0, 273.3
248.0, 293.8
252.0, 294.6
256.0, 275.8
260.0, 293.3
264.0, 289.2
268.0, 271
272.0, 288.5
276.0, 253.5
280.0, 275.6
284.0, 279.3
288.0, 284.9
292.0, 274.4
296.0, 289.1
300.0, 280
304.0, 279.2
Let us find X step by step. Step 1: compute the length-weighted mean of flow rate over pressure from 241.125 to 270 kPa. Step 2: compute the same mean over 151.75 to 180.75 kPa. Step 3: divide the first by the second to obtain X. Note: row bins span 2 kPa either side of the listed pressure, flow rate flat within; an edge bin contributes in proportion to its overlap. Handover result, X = 1.4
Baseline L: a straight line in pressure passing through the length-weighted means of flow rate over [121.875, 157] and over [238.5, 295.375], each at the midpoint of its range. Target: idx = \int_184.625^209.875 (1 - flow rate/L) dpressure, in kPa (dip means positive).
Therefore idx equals -2.7 kPa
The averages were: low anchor 253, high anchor 281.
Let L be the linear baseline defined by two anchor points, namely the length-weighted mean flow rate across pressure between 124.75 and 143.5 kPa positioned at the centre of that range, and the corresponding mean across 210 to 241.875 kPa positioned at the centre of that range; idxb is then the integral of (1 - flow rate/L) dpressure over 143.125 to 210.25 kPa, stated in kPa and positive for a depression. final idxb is 6.47 kPa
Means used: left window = 274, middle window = 247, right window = 271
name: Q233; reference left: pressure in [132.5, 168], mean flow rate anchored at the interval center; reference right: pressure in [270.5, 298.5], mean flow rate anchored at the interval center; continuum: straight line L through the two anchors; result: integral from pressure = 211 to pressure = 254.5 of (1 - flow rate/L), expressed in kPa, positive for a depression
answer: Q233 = -3.9 kPa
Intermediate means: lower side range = 213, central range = 275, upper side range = 278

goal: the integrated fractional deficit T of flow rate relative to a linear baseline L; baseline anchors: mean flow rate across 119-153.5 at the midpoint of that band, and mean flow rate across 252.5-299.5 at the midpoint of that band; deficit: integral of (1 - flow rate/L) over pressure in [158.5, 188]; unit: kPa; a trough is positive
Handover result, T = 4.3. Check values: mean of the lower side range 266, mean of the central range 230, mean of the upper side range 280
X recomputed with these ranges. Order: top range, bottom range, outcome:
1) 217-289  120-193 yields 1.12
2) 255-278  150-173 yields 1.58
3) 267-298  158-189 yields 1.20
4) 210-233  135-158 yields 1.16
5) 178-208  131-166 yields 1.35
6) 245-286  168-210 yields 1.00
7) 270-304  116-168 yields 1.18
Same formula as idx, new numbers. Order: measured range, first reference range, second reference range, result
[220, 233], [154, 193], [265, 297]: -0.5 kPa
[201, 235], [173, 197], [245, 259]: 1.3 kPa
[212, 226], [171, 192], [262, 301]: -0.2 kPa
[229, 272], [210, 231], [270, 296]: 0.3 kPa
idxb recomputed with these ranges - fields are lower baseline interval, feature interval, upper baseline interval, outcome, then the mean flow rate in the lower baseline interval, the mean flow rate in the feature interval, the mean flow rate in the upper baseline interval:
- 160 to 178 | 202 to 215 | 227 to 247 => -2.9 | 206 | 291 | 262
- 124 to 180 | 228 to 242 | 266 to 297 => 0.2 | 231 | 256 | 277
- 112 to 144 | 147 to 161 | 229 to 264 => 4.8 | 277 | 182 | 275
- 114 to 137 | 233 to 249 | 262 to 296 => 0.3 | 279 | 273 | 278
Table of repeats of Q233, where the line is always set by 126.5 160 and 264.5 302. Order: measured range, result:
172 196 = -3.3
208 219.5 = -1.4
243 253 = -0.7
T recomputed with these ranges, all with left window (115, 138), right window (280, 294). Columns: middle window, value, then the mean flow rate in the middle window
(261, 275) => -0.1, 282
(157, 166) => 4.5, 138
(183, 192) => -0.6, 298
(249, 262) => -0.4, 288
